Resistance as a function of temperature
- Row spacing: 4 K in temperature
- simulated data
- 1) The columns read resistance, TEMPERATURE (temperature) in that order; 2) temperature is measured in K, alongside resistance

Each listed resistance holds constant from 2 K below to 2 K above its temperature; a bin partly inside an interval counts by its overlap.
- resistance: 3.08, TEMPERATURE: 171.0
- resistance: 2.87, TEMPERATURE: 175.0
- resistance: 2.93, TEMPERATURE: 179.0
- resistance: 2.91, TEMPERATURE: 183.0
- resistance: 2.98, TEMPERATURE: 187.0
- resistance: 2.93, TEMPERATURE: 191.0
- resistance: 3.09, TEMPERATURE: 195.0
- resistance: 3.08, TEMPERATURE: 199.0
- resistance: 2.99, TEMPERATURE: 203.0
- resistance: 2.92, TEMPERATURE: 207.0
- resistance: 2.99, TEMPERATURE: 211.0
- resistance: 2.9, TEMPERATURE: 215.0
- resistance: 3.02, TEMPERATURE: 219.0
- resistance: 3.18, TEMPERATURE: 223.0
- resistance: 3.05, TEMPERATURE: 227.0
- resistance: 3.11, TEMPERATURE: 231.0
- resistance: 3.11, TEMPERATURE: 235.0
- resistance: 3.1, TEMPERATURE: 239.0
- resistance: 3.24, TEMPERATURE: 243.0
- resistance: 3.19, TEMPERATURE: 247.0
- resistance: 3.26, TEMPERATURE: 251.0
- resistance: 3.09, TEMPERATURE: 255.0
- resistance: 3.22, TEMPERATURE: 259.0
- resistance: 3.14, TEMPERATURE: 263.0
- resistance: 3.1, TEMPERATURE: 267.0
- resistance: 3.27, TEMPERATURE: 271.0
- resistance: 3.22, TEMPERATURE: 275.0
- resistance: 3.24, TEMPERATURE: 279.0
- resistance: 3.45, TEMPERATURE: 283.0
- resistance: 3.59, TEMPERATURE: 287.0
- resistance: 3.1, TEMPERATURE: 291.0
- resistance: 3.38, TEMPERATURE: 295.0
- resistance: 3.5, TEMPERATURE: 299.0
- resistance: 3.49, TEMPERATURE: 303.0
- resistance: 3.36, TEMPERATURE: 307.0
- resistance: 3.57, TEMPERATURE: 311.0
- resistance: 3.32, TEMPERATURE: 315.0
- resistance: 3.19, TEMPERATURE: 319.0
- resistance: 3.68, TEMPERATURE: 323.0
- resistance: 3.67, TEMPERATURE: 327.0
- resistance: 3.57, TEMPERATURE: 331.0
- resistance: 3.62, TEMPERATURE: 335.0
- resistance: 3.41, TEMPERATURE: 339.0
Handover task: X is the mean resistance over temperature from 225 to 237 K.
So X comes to 3.09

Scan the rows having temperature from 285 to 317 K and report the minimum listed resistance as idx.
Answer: 3.1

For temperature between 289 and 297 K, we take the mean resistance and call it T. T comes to 3.24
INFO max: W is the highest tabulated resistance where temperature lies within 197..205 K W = 3.08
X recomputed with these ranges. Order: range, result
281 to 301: 3.4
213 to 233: 3.05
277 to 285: 3.35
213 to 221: 2.96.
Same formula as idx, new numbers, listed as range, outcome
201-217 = 2.9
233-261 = 3.09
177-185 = 2.91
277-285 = 3.24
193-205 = 2.99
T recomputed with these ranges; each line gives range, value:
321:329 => 3.67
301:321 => 3.39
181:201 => 3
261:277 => 3.18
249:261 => 3.19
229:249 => 3.15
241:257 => 3.19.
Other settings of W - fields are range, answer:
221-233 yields 3.18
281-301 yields 3.59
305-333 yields 3.68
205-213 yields 2.99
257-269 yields 3.22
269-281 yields 3.27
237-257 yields 3.26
